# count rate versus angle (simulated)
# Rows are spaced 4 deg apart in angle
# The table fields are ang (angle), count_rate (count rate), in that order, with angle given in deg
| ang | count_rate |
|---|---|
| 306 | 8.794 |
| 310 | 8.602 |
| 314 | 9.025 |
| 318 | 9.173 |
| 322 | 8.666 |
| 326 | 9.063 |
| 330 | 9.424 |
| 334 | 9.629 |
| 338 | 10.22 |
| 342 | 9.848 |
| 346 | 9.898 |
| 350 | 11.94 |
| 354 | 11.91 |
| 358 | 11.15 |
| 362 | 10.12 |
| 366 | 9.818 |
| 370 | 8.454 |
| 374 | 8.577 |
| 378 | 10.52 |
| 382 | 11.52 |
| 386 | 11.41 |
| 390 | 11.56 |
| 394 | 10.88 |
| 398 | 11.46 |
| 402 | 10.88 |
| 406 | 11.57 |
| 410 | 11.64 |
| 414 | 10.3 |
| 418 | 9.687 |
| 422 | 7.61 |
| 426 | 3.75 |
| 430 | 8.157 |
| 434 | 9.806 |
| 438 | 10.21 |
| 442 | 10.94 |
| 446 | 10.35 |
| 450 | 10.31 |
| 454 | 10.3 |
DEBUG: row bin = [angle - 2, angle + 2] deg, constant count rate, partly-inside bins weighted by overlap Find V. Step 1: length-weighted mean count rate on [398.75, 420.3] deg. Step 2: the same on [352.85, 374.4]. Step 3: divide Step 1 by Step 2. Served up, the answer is 1.1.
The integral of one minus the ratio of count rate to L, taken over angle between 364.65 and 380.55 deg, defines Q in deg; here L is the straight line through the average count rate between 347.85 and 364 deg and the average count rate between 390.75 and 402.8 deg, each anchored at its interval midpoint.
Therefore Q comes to 2.58 deg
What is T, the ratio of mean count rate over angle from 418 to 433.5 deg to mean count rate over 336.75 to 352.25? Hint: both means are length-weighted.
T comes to 0.7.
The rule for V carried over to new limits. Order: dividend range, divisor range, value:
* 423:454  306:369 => 0.93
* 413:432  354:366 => 0.73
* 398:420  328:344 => 1.11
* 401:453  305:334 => 1.07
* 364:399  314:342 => 1.11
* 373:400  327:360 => 1.05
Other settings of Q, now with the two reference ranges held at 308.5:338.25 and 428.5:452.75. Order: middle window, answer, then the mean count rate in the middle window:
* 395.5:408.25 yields -2.04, 11.3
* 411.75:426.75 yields 2.45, 8.24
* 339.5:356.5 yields -2.78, 10.9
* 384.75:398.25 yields -2.30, 11.3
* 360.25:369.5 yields -0.24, 9.72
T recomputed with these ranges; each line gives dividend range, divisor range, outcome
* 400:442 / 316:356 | 0.95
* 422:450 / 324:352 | 0.89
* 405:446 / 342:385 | 0.90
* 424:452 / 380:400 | 0.80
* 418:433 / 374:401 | 0.65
